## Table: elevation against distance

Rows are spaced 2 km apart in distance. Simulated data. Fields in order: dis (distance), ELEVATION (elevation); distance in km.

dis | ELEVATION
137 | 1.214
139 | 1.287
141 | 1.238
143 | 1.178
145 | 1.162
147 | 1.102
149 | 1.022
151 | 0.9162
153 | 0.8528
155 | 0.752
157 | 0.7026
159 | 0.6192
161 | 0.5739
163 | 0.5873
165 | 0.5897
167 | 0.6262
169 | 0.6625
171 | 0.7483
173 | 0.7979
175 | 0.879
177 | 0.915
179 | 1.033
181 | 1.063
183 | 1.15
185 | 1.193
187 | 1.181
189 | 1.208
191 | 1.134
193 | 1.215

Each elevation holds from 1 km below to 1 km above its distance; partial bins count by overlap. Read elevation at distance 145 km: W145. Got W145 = 1.162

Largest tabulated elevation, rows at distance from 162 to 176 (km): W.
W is 0.879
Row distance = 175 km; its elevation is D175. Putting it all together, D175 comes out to 0.879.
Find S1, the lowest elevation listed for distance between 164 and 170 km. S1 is 0.5897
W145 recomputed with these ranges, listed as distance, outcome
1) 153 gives 0.8528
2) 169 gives 0.6625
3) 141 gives 1.238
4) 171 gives 0.7483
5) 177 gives 0.915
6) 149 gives 1.022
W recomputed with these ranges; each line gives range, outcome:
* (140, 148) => 1.238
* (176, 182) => 1.063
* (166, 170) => 0.6625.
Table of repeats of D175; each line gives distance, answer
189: 1.208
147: 1.102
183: 1.15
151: 0.9162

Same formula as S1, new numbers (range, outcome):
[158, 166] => 0.5739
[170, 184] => 0.7483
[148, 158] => 0.7026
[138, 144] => 1.178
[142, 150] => 1.022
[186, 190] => 1.181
